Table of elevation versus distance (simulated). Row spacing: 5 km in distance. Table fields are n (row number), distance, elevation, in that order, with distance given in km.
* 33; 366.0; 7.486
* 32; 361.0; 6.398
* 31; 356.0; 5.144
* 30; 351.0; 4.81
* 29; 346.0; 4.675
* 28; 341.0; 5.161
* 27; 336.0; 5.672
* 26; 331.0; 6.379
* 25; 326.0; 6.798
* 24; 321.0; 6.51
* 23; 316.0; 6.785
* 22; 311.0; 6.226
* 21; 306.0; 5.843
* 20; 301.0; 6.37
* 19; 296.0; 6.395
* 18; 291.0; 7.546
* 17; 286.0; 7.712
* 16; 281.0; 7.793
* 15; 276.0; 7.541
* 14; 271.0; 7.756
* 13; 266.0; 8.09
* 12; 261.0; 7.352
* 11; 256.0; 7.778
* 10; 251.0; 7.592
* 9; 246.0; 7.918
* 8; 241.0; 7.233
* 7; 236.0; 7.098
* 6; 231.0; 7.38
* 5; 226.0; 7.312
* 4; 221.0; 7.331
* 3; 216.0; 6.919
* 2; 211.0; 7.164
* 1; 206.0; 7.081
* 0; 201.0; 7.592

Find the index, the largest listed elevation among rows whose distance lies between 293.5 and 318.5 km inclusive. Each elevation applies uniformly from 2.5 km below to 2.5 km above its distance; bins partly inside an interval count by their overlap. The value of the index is 6.785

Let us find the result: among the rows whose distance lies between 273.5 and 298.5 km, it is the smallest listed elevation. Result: 6.395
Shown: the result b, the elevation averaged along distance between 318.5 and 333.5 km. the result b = 6.56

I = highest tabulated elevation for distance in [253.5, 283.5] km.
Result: 8.09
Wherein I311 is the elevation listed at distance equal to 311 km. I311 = 6.226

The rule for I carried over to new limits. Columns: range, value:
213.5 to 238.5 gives 7.38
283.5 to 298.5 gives 7.712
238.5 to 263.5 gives 7.918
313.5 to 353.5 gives 6.798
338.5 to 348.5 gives 5.161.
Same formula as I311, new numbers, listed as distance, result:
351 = 4.81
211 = 7.164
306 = 5.843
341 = 5.161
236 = 7.098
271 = 7.756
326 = 6.798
